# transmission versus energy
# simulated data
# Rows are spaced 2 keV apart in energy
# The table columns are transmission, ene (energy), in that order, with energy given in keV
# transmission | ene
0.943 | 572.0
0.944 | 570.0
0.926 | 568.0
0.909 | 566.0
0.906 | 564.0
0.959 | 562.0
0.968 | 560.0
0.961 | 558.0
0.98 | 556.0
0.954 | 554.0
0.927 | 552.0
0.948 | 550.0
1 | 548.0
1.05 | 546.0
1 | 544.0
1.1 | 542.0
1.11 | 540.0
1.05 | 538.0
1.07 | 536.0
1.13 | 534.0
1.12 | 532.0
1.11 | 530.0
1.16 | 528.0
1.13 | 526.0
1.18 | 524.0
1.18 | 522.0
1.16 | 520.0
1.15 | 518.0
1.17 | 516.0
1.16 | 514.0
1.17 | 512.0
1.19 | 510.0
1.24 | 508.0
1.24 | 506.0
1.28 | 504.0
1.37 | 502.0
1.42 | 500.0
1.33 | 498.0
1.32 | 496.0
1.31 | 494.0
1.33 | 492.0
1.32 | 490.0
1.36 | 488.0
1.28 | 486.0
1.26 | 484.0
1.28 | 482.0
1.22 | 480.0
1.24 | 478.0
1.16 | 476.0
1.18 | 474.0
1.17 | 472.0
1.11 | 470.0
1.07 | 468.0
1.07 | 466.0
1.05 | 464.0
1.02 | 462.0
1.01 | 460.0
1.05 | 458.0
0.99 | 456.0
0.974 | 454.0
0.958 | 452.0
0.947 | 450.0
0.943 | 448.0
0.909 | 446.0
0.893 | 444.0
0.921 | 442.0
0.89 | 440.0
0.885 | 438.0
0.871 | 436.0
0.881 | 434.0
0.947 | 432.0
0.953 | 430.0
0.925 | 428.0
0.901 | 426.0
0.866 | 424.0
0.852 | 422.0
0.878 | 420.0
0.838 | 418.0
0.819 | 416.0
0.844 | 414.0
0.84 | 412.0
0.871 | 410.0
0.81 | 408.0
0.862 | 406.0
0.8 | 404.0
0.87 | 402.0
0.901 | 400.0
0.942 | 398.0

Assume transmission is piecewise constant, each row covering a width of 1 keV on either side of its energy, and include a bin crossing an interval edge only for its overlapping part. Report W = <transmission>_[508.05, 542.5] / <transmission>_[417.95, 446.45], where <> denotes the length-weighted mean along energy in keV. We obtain 1.27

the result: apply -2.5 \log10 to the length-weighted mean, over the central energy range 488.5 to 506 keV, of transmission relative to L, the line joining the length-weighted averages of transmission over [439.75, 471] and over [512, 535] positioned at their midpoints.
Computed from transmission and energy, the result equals -0.22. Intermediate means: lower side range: 0.99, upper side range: 1.15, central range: 1.33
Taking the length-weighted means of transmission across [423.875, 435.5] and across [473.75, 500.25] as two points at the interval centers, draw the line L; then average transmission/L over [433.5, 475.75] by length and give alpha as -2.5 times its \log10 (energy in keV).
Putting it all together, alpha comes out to 0.09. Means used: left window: 0.914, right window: 1.29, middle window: 0.994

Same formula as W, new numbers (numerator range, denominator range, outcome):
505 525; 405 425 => 1.40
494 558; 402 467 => 1.25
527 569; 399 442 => 1.16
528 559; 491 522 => 0.83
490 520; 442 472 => 1.26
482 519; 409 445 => 1.44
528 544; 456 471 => 1.04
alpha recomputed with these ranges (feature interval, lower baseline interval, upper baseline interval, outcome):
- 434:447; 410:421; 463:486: 0.10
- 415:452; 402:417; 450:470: 0.03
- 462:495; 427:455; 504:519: -0.13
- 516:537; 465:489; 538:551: -0.06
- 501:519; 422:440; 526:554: -0.20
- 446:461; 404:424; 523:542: -0.05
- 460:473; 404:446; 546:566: -0.19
